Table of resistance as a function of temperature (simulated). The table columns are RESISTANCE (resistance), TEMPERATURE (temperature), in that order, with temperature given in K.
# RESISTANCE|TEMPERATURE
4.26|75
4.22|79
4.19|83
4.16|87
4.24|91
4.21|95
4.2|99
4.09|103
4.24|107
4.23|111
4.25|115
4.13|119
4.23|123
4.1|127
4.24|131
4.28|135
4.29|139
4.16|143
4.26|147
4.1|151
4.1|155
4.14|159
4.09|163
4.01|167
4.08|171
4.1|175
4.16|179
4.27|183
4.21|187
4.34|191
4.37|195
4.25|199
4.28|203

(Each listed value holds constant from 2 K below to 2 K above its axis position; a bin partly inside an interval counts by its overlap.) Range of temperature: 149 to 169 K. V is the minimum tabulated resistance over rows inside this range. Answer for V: 4.01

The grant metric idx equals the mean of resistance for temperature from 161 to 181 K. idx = 4.09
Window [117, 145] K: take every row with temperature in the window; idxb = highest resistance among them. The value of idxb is 4.29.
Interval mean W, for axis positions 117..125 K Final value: 4.18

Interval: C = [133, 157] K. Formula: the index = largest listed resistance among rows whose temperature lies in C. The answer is 4.29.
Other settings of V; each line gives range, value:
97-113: 4.09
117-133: 4.1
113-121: 4.13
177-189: 4.16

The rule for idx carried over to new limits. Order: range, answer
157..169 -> 4.08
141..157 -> 4.15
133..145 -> 4.24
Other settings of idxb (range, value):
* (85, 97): 4.24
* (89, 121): 4.25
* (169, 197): 4.37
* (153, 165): 4.14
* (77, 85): 4.22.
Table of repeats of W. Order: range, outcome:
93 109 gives 4.19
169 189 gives 4.16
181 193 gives 4.27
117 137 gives 4.2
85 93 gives 4.2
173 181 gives 4.13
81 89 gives 4.18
